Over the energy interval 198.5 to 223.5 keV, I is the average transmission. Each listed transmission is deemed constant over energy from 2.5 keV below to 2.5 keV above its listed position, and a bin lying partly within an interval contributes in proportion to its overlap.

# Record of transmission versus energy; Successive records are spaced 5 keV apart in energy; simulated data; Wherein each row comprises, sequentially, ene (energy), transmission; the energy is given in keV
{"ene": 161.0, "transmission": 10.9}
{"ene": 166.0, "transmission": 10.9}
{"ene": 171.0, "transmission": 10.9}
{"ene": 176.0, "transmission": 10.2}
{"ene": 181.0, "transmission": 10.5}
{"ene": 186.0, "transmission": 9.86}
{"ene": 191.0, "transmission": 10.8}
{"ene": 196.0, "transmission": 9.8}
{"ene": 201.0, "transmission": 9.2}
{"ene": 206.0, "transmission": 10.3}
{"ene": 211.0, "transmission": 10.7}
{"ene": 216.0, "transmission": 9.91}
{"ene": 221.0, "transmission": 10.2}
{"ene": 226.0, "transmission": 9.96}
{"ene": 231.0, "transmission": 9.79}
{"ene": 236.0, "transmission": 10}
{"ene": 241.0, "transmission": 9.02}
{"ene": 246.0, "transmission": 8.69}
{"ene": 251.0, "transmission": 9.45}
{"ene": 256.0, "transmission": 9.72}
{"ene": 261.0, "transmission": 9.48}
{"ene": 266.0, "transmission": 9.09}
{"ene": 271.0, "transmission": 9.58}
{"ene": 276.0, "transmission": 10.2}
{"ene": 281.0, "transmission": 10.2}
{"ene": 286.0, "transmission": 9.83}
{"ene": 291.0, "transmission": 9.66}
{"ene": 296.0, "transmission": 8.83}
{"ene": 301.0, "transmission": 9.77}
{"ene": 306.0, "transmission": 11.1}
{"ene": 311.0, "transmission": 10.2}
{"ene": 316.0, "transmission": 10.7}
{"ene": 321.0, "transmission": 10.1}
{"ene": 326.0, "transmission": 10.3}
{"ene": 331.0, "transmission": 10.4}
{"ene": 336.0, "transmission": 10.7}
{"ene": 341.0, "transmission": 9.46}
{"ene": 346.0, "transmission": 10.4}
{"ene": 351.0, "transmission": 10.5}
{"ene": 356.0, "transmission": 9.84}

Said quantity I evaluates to 10.1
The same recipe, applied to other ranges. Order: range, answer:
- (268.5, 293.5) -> 9.89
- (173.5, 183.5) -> 10.3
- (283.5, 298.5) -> 9.44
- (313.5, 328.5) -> 10.4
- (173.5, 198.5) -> 10.2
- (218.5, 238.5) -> 9.99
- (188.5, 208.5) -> 10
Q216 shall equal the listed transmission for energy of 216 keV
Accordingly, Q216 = 9.91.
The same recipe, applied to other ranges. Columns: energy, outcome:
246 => 8.69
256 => 9.72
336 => 10.7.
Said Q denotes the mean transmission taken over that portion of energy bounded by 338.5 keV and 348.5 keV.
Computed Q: 9.93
